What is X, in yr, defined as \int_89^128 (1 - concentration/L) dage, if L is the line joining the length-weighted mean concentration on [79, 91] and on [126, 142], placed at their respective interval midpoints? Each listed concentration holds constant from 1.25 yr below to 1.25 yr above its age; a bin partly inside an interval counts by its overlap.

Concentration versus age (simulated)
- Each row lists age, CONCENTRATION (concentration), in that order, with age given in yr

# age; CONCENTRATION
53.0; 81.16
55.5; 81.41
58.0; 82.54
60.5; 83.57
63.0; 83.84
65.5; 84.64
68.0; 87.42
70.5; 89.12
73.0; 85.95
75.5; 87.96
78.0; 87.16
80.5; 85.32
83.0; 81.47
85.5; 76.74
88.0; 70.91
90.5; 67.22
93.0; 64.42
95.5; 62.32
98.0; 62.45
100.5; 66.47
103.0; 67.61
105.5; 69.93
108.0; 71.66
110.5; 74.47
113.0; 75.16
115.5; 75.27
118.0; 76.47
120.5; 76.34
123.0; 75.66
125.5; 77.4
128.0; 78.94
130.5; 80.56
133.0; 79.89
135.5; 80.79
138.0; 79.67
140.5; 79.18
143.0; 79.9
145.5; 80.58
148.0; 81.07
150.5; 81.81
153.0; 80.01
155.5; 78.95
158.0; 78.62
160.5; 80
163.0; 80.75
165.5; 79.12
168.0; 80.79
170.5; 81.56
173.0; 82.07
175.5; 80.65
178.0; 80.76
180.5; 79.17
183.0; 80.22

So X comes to 3.6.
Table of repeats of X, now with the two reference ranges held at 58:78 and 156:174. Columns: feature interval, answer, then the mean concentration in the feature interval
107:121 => 1.4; 74.9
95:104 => 2.1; 64.8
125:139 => 0.4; 79.7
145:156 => 0.1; 80.6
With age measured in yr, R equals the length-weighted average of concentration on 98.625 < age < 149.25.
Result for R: 76.2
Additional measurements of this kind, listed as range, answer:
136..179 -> 80.3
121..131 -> 77.8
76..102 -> 72.8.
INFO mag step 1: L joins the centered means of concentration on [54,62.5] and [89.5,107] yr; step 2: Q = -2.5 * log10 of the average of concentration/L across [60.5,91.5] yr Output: -0.10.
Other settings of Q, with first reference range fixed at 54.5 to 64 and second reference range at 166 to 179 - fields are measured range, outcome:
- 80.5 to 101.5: 0.176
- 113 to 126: 0.080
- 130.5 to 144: 0.022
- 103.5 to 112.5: 0.144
